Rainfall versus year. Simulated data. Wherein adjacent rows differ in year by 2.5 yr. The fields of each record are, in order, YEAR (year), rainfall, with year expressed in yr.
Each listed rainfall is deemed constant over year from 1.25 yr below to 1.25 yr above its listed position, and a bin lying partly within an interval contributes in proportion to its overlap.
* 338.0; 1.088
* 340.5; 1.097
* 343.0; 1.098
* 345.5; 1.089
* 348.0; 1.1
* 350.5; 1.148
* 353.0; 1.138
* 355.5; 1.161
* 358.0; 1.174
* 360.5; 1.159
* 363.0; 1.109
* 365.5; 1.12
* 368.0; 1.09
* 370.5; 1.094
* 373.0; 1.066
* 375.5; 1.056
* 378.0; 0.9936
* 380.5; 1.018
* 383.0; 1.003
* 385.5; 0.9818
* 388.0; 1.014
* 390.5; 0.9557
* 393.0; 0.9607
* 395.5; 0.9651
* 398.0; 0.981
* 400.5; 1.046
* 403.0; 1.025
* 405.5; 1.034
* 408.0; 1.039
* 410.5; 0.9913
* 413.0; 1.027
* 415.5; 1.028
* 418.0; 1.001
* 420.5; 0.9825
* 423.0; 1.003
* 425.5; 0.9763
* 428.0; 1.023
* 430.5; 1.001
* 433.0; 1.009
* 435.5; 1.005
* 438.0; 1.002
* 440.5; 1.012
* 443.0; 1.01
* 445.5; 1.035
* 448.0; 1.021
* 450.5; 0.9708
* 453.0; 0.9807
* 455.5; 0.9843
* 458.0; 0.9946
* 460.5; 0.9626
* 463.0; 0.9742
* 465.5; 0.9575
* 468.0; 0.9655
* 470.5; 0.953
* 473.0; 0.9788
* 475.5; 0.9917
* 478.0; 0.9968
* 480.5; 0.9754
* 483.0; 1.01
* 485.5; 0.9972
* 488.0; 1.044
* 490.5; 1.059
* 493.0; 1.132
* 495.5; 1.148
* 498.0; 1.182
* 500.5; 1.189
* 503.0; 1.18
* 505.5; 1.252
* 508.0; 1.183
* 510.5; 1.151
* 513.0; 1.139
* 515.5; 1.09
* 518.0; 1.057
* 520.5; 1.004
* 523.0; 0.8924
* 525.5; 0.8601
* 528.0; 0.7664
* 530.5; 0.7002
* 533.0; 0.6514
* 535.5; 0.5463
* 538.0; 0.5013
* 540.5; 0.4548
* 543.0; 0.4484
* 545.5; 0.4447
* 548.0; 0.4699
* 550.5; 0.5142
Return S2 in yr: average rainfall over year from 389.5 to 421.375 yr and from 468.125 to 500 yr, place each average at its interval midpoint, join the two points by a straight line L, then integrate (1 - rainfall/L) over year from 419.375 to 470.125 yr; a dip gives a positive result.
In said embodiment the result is 1.4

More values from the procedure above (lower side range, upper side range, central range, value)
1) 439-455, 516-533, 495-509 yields -4.3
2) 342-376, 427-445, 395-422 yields 0.9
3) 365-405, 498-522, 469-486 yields 1.9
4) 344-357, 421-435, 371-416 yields 2.0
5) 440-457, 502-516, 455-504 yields 2.5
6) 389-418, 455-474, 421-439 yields -0.2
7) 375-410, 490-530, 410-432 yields 0.4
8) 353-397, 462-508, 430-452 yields 1.0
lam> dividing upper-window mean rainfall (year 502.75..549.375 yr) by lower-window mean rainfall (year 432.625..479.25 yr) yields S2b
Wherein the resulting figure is 0.83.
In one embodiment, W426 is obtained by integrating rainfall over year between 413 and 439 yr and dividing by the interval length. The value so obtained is 1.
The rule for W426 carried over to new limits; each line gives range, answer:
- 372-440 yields 1.01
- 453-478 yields 0.975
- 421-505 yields 1.02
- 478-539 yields 0.99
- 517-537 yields 0.803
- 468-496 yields 1.02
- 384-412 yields 1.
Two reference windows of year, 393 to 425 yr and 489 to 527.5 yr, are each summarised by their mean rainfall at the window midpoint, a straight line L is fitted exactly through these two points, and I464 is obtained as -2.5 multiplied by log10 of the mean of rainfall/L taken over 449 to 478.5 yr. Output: 0.09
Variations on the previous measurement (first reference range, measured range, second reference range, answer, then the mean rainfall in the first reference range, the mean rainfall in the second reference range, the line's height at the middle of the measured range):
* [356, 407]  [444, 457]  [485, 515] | 0.11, 1.04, 1.14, 1.1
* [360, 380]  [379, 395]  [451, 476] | 0.08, 1.08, 0.974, 1.06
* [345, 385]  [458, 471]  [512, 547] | -0.10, 1.09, 0.749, 0.885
